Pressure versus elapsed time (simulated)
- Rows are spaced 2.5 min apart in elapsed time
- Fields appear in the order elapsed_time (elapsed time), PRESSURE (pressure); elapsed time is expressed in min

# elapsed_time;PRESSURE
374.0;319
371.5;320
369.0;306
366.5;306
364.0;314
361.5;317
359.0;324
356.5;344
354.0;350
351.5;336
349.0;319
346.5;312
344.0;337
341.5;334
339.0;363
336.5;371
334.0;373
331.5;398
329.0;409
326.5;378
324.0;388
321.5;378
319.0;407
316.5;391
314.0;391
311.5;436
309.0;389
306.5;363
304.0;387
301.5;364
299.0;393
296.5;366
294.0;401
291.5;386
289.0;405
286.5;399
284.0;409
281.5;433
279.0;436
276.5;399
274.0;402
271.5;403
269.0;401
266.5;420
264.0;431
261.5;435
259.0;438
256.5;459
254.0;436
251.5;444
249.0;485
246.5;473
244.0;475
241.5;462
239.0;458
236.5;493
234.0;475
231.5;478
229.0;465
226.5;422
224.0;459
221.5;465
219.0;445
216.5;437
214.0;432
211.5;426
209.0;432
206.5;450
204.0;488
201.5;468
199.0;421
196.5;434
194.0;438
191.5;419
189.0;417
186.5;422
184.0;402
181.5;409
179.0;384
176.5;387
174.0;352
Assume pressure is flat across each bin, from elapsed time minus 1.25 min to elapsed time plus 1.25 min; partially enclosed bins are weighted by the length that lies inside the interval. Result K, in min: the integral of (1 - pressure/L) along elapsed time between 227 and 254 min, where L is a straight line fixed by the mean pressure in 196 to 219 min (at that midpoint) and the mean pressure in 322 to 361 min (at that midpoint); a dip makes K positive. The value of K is -2.9 min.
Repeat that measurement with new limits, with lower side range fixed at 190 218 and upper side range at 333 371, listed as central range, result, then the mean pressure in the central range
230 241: -1.5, 475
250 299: -3.3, 416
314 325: -1.1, 391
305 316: -0.9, 394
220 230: -0.6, 452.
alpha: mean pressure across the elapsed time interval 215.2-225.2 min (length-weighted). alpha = 451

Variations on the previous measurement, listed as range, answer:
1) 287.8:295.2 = 397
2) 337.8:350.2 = 333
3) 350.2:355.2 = 343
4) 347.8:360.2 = 335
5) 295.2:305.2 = 378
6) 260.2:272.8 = 418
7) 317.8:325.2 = 391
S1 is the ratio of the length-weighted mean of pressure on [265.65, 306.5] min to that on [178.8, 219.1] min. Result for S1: 0.92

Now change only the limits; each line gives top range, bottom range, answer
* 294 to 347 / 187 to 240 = 0.85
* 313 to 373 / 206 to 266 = 0.78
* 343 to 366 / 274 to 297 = 0.81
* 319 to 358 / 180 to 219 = 0.83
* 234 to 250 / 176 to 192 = 1.17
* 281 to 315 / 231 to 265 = 0.86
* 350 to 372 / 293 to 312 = 0.84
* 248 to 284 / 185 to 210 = 0.98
